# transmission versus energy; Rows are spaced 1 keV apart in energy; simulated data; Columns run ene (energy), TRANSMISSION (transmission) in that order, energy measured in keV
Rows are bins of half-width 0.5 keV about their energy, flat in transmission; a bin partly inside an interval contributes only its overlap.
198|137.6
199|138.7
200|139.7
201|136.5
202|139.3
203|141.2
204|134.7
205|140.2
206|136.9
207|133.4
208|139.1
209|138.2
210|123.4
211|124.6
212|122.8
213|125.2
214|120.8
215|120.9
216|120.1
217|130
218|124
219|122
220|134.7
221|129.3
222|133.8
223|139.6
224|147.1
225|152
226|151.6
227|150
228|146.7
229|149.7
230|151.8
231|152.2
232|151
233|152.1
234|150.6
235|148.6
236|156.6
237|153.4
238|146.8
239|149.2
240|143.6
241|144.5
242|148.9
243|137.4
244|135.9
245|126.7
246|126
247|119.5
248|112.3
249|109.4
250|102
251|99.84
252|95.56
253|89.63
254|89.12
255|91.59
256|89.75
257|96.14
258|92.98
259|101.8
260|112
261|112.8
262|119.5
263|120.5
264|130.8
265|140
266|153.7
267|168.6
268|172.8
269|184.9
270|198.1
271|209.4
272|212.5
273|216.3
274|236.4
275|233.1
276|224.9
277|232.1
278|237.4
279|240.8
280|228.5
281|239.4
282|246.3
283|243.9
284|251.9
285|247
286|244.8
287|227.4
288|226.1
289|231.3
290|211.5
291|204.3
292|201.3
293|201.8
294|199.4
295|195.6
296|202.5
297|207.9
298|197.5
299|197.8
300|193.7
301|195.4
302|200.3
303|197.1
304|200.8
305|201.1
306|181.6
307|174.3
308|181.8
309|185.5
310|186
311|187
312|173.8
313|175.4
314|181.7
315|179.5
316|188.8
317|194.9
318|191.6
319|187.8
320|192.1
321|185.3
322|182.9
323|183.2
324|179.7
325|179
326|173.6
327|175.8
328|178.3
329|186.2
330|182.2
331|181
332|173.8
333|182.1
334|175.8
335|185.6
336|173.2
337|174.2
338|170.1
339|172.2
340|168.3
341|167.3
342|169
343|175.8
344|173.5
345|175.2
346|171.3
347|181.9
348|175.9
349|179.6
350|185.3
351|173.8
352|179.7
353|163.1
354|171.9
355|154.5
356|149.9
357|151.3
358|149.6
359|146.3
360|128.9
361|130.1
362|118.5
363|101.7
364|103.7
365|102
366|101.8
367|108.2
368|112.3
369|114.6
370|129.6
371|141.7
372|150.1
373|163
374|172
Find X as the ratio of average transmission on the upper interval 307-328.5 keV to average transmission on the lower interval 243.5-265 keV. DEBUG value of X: 1.68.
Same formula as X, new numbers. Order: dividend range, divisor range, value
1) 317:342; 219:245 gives 1.23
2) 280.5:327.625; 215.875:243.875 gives 1.39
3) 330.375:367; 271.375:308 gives 0.74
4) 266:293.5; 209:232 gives 1.62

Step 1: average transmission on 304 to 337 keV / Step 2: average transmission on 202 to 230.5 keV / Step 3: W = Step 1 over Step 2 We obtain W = 1.35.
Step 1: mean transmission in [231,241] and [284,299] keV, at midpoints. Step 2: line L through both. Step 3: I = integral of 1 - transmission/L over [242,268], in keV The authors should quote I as 8.4 keV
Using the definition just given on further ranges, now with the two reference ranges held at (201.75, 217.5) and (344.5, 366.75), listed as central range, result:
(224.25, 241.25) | -2.1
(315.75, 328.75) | -3.5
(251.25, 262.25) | 3.1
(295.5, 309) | -4.9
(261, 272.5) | -2.0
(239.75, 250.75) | 0.7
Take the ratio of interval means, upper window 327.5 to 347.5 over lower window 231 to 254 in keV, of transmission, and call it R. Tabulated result 1.3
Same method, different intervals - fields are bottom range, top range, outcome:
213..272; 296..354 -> 1.36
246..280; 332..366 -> 1.06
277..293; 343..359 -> 0.73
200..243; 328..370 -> 1.13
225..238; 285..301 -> 1.39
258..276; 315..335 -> 1.10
